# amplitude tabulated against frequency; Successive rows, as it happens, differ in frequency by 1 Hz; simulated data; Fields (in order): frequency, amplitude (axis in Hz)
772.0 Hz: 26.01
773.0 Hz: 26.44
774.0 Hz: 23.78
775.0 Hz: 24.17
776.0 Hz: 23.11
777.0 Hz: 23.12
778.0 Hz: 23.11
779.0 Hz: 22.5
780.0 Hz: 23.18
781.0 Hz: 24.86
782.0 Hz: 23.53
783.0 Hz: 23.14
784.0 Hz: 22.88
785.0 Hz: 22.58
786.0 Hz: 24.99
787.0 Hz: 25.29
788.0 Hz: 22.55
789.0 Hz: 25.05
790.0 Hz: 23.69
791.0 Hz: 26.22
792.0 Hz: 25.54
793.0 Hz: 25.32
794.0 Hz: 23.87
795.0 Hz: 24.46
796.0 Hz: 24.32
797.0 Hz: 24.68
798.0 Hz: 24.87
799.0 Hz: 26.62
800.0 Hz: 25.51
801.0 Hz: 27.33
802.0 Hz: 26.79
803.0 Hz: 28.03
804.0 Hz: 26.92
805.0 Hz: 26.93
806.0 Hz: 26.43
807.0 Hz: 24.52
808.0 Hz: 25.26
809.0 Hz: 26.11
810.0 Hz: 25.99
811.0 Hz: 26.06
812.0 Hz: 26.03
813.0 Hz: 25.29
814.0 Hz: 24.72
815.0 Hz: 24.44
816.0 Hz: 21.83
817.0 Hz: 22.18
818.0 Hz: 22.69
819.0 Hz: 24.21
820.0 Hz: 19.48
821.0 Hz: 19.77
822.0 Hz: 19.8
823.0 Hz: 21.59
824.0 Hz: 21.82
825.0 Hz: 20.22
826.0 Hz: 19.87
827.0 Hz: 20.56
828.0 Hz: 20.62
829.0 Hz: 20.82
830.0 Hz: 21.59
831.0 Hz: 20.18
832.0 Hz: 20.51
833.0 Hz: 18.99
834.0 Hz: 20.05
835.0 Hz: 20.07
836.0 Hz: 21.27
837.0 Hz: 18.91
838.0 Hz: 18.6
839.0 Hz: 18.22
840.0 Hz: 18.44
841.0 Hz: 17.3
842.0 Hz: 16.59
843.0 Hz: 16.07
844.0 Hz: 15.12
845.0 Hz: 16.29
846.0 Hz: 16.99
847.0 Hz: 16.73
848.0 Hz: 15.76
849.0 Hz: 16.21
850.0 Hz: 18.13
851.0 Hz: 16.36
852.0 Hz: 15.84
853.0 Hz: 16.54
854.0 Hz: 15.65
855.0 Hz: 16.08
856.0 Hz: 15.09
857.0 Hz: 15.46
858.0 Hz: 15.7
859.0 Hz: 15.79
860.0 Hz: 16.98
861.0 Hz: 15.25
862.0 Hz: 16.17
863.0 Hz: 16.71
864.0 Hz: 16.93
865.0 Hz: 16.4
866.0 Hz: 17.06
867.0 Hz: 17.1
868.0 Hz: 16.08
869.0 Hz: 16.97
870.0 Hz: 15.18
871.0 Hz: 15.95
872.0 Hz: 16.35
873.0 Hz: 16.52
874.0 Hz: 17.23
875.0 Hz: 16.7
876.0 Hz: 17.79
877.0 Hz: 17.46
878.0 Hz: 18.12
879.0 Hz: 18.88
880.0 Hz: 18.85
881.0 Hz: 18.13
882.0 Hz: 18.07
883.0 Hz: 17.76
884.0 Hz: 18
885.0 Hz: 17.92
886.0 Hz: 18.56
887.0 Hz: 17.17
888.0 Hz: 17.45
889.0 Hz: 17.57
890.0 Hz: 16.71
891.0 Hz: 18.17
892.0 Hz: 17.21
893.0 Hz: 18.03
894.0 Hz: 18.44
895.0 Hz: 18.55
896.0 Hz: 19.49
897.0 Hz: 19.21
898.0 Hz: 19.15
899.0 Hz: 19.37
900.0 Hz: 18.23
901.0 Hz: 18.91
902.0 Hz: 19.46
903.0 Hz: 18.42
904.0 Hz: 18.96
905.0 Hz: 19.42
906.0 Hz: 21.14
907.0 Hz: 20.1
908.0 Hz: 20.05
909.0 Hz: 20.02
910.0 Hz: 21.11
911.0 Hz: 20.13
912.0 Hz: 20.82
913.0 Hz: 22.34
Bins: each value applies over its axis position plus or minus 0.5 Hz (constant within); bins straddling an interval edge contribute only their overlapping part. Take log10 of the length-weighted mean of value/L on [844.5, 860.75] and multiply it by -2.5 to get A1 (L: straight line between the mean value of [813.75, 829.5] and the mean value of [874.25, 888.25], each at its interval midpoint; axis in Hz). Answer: 0.21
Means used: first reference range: 21.5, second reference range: 17.9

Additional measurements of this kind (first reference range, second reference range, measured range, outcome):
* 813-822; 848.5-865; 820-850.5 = 0.04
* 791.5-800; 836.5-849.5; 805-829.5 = -0.08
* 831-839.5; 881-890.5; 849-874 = 0.15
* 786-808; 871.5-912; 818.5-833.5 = 0.13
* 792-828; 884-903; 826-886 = 0.19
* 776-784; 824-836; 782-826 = -0.11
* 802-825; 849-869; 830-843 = 0.06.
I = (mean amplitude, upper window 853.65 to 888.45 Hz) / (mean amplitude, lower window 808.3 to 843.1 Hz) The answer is 0.80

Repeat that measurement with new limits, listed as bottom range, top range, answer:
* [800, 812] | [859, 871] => 0.62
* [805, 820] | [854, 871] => 0.66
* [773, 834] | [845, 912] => 0.74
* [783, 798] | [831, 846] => 0.75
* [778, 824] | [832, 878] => 0.70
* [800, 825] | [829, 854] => 0.74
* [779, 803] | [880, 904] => 0.74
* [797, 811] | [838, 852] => 0.64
